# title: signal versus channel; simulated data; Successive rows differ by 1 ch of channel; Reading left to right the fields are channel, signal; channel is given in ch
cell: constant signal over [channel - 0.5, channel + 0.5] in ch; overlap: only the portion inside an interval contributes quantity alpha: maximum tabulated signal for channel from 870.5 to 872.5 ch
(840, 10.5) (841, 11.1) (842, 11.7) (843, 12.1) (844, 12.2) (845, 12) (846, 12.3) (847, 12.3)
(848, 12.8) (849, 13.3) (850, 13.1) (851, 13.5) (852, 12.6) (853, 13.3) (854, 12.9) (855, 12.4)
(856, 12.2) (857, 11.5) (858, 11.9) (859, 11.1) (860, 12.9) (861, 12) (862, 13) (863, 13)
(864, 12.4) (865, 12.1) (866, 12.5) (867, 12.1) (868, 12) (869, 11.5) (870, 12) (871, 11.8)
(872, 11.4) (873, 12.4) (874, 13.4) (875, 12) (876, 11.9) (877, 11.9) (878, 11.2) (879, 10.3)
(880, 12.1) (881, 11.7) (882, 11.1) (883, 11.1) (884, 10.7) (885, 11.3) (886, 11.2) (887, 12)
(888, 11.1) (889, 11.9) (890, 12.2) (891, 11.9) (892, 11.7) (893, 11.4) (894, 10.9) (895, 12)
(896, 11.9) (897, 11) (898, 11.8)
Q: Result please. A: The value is 11.8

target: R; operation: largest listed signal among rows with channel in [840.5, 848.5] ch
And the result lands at 12.8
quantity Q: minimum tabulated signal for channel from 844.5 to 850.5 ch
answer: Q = 12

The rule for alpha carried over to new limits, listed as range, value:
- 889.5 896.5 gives 12.2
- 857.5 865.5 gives 13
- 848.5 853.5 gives 13.5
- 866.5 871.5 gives 12.1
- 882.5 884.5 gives 11.1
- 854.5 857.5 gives 12.4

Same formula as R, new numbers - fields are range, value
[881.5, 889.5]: 12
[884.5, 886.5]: 11.3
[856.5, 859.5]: 11.9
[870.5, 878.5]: 13.4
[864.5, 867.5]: 12.5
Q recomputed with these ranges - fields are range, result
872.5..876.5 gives 11.9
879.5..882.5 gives 11.1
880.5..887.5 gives 10.7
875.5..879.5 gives 10.3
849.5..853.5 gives 12.6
